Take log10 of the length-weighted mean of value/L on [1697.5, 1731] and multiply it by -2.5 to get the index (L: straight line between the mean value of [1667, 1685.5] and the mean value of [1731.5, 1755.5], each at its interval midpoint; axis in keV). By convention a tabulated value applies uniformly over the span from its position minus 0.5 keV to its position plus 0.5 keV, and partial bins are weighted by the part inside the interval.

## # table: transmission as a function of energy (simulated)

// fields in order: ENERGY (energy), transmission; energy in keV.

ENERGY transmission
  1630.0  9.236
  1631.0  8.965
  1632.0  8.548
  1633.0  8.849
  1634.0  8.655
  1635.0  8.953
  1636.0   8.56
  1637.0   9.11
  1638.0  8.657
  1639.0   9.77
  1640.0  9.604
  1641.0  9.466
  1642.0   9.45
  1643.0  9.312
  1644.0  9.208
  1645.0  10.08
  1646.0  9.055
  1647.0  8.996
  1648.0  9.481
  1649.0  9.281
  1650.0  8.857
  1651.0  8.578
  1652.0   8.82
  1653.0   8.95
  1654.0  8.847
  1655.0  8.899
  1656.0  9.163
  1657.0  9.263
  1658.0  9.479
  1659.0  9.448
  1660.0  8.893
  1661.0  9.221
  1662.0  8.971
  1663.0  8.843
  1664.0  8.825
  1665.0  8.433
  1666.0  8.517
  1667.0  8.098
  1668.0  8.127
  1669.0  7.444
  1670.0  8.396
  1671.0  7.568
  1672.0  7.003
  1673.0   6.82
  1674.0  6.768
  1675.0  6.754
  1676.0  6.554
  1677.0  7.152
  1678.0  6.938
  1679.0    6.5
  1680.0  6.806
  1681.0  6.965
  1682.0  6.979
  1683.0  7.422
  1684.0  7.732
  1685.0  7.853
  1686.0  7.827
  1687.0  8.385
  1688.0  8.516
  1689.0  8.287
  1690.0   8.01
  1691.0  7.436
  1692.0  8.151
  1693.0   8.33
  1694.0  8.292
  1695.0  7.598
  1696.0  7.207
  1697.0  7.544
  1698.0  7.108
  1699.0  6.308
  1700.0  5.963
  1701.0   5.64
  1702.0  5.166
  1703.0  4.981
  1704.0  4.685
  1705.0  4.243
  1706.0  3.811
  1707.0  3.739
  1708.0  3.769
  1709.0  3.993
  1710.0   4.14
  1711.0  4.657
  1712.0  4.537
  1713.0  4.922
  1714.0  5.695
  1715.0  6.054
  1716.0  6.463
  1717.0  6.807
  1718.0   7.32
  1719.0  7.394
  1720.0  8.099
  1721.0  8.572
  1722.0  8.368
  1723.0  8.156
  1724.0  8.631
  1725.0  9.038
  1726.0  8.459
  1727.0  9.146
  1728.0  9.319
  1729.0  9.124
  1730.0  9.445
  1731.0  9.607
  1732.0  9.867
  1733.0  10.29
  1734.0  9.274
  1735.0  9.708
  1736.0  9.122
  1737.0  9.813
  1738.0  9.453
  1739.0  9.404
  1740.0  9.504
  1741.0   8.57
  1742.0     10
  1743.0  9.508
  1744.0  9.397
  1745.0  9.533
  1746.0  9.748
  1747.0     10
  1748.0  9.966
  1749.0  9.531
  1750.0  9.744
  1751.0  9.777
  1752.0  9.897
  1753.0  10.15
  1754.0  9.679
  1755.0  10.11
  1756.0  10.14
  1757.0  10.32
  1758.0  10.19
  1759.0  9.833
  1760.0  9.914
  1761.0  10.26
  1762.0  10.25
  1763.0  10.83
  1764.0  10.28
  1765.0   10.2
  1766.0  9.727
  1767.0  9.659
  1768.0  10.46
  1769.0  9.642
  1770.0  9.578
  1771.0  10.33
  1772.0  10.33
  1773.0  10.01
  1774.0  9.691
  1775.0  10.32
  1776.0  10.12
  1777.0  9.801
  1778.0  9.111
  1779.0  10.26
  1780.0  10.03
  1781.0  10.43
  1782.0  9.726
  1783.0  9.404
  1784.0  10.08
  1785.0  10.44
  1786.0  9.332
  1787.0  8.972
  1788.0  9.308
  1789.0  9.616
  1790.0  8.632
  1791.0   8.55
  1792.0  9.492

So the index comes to 0.31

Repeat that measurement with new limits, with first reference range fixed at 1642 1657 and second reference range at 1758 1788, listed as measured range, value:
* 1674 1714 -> 0.41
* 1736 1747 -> 0.03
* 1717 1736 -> 0.10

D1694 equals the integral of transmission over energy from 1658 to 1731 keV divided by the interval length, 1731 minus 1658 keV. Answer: 7.23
